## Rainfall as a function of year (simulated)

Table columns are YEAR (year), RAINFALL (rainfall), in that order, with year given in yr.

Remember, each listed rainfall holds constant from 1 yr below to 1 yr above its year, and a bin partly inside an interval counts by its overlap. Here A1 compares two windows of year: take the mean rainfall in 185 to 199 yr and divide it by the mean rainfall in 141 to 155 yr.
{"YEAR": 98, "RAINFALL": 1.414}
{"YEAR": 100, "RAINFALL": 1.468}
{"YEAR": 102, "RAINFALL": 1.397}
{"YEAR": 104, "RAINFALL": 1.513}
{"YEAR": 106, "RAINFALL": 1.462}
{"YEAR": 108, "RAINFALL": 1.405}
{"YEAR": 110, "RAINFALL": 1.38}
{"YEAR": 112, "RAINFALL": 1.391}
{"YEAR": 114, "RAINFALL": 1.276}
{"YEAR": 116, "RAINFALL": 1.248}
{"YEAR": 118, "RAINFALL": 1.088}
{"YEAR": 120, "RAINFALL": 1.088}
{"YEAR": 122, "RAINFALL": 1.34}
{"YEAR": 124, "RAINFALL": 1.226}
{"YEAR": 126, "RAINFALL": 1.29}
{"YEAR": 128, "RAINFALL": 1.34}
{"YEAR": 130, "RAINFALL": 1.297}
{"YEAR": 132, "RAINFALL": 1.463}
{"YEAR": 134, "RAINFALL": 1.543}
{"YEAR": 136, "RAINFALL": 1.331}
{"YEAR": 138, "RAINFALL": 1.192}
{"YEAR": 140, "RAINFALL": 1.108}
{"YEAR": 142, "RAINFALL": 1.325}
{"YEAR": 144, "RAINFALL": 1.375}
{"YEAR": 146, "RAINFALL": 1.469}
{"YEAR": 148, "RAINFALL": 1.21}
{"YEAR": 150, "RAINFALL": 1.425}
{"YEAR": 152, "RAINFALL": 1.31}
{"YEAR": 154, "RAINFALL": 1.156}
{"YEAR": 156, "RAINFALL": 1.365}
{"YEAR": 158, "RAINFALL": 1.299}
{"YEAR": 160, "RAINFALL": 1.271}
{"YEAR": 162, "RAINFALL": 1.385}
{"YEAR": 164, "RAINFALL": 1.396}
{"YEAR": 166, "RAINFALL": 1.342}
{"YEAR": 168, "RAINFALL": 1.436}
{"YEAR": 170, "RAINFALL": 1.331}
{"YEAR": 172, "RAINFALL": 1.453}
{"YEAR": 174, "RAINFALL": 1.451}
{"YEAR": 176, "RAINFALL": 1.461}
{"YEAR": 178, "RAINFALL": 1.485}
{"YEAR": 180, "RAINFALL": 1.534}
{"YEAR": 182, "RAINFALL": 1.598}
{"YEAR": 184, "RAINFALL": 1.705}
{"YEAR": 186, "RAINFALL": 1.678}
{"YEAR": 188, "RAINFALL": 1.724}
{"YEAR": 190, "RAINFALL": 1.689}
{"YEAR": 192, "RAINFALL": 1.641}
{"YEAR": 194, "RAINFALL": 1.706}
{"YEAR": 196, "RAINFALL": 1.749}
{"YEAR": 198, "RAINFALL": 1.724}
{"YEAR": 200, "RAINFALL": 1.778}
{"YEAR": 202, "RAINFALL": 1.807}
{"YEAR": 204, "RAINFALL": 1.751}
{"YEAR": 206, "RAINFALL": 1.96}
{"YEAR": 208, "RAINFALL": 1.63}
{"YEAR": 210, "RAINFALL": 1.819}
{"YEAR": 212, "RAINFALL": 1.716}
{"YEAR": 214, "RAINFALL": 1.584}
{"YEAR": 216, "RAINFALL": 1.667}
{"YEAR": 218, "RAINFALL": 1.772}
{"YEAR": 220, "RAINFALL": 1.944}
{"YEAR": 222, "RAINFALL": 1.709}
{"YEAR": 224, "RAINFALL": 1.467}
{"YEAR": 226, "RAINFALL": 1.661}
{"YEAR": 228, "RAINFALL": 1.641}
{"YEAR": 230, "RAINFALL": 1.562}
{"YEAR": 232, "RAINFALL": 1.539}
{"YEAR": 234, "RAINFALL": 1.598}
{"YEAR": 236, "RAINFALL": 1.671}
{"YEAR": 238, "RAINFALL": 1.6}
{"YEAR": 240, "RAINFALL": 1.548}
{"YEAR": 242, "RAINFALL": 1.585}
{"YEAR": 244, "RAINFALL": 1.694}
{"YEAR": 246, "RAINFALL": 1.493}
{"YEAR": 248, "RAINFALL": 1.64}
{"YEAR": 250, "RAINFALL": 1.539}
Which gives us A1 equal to 1.28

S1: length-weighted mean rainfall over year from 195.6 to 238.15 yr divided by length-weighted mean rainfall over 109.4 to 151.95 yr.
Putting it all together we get 1.30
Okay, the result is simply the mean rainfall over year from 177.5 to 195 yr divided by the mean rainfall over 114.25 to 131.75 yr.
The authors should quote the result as 1.3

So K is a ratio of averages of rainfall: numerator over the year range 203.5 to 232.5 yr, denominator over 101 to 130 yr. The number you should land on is 1.29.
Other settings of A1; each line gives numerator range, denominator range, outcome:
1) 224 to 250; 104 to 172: 1.20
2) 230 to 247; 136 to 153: 1.22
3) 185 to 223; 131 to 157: 1.31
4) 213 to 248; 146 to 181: 1.19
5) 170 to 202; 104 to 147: 1.23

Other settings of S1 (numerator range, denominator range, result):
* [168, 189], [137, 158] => 1.19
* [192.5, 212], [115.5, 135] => 1.36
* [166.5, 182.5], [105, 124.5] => 1.13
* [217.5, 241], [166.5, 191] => 1.06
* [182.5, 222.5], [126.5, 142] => 1.31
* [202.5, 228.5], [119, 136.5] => 1.30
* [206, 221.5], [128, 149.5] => 1.31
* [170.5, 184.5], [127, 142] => 1.14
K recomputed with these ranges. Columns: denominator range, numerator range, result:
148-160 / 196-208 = 1.37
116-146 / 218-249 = 1.26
